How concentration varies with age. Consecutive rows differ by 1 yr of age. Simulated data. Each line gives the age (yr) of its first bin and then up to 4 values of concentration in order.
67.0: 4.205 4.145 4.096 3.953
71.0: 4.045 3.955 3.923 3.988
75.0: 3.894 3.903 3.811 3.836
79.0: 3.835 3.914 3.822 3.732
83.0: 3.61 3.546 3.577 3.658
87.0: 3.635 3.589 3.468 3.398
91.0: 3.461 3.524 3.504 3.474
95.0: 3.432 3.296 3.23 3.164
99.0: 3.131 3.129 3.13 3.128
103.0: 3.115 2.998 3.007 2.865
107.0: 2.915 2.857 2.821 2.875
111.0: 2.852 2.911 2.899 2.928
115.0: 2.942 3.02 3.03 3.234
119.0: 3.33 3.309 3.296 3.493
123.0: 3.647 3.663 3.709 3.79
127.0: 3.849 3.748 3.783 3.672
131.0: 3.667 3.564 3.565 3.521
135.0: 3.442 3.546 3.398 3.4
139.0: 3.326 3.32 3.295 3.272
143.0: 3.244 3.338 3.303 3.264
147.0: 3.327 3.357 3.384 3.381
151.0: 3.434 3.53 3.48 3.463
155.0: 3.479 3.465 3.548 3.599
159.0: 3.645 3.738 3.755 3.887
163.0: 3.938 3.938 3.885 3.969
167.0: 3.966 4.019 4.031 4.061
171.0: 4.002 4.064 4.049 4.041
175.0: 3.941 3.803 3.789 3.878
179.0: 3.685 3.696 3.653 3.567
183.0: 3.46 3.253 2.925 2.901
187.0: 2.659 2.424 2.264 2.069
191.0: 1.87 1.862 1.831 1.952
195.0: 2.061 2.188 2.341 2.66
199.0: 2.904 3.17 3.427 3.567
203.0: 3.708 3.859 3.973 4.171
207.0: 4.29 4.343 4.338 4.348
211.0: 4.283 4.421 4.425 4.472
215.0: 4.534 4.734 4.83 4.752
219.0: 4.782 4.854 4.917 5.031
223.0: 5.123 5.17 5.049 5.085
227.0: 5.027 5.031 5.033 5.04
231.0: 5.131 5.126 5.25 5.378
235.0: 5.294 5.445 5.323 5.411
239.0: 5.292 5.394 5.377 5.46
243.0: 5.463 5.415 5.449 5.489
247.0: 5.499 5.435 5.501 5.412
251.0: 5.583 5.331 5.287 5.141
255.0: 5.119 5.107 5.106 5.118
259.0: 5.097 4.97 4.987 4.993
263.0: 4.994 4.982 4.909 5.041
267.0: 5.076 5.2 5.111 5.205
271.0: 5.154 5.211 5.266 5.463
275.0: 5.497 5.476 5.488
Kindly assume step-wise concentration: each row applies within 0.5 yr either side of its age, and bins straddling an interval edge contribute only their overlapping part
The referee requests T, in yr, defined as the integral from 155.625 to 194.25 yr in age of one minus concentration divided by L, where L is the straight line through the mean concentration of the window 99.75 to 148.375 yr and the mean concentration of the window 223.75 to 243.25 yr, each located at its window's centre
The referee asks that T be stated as 6.82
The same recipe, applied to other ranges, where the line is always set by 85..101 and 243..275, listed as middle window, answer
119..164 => 4.7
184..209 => 8.9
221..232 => -0.5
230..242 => -0.8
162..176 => 0.8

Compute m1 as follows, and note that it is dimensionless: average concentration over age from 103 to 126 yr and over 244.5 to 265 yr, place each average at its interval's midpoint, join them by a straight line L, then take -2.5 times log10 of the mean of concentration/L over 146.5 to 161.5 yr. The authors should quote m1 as 0.07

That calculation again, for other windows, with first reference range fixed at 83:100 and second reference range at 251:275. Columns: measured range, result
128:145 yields 0.124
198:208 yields 0.237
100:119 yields 0.208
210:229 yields -0.020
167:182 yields 0.097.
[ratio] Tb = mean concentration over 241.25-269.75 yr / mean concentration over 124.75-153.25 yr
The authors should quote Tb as 1.5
